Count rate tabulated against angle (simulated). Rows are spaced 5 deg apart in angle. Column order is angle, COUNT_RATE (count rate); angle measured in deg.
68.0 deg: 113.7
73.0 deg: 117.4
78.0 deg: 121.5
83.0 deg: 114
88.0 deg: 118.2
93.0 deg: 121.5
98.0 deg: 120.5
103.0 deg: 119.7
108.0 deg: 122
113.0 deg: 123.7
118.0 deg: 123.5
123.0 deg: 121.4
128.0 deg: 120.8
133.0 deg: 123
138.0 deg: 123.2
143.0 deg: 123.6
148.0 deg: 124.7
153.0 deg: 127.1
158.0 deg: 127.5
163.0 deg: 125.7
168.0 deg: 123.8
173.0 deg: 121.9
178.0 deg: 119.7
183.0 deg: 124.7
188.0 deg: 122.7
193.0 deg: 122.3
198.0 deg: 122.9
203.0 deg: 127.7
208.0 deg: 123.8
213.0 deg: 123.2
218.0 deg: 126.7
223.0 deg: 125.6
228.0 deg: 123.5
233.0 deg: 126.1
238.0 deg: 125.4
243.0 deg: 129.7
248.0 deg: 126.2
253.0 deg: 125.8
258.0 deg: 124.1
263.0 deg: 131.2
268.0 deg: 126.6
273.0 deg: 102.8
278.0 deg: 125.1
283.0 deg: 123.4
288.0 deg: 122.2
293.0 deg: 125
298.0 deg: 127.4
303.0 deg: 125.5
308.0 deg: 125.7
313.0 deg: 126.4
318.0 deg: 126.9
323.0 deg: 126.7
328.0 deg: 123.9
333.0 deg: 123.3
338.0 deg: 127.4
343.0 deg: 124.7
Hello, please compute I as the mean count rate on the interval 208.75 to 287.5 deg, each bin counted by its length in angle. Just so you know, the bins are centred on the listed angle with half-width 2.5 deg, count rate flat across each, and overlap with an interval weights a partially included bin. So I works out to 124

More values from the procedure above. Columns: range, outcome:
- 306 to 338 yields 126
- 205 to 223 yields 125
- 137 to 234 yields 124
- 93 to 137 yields 122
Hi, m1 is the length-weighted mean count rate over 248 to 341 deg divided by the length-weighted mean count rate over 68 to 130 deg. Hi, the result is 1.04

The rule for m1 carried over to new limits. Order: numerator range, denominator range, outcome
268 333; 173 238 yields 1.00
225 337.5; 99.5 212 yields 1.01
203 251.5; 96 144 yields 1.03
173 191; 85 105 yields 1.02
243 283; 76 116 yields 1.03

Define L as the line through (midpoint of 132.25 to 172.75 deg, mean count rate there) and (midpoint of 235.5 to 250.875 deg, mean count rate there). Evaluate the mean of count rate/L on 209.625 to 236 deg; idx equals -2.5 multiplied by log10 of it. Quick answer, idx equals 0.01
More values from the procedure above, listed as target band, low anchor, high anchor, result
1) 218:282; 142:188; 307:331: 0.01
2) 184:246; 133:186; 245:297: -0.01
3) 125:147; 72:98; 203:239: -0.01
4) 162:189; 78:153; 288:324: 0.00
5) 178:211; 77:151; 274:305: -0.01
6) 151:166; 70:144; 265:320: -0.04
